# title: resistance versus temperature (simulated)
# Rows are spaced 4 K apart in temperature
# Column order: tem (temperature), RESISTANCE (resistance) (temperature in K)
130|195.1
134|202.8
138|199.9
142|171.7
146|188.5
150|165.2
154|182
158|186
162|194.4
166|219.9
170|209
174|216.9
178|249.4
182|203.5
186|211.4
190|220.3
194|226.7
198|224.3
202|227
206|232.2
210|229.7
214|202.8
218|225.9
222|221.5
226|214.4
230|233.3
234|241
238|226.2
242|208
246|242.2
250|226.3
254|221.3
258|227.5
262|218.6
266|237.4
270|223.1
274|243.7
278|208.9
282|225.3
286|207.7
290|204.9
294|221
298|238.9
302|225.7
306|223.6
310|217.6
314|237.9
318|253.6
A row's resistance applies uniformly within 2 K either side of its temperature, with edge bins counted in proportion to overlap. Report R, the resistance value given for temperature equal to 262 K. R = 218.6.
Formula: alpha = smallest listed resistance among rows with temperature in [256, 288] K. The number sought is 207.7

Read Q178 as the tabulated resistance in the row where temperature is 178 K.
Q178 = 249.4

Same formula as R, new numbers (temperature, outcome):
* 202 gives 227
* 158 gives 186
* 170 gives 209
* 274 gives 243.7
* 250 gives 226.3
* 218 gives 225.9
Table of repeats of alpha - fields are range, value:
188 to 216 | 202.8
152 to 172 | 182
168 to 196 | 203.5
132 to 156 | 165.2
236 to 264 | 208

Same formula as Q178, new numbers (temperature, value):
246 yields 242.2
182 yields 203.5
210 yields 229.7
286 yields 207.7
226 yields 214.4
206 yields 232.2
